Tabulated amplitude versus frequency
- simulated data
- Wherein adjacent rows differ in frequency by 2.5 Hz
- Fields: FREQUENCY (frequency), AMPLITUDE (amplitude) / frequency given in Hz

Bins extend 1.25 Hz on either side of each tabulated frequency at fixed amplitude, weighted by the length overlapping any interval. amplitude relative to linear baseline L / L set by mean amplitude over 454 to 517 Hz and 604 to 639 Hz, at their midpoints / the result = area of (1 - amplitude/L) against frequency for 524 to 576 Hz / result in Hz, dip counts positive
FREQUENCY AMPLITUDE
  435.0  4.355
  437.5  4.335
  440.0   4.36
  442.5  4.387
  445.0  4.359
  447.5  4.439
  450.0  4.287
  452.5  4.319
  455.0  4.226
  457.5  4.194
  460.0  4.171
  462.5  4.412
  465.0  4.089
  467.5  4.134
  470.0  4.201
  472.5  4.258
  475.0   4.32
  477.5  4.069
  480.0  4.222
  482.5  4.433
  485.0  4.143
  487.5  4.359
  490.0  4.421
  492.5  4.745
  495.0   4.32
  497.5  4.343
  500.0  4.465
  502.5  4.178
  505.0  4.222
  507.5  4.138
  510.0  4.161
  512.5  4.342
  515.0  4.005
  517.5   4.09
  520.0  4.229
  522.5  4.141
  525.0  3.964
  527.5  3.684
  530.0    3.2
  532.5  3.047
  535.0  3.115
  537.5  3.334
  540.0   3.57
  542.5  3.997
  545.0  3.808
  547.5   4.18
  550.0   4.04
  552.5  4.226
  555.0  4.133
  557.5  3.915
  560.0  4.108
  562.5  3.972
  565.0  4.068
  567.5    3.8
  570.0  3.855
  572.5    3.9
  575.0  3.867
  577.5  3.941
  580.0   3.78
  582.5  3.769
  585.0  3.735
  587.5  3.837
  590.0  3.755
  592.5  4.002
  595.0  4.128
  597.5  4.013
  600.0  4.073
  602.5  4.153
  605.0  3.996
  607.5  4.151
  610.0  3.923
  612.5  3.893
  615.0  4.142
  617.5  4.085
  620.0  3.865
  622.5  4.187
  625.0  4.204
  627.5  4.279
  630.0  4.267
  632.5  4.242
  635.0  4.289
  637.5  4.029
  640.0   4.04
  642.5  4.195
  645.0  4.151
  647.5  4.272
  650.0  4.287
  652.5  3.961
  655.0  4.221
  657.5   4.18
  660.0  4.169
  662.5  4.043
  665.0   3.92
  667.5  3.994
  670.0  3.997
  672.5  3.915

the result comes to 4.9 Hz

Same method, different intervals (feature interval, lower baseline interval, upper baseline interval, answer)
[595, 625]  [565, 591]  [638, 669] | -0.8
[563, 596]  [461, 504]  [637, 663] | 2.6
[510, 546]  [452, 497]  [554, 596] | 2.8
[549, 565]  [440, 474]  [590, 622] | 0.2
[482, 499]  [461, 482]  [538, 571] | -1.0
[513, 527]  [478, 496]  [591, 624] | 0.7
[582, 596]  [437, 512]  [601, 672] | 1.0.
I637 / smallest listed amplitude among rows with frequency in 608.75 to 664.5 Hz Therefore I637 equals 3.865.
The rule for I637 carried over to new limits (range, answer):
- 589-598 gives 3.755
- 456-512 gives 4.069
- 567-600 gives 3.735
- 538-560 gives 3.57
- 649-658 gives 3.961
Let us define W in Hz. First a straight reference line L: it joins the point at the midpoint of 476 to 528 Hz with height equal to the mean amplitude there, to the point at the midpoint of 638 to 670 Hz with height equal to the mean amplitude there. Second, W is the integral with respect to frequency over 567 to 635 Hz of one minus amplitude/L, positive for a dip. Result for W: 2.5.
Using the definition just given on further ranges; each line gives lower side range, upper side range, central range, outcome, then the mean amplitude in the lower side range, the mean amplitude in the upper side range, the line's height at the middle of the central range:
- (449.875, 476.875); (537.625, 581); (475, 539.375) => 0.7 Hz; 4.23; 3.94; 4.1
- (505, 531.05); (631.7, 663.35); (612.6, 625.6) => 0.2 Hz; 4.01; 4.16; 4.13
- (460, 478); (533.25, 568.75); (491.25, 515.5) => -1.4 Hz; 4.21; 3.86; 4.07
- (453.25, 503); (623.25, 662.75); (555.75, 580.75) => 1.8 Hz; 4.29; 4.18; 4.23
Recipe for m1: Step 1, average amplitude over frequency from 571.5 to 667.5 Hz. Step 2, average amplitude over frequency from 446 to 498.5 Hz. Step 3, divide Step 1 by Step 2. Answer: 0.94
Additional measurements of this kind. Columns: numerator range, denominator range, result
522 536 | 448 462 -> 0.82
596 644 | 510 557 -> 1.07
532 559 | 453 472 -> 0.90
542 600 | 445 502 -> 0.92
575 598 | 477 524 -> 0.91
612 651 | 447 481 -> 0.98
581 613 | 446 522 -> 0.93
